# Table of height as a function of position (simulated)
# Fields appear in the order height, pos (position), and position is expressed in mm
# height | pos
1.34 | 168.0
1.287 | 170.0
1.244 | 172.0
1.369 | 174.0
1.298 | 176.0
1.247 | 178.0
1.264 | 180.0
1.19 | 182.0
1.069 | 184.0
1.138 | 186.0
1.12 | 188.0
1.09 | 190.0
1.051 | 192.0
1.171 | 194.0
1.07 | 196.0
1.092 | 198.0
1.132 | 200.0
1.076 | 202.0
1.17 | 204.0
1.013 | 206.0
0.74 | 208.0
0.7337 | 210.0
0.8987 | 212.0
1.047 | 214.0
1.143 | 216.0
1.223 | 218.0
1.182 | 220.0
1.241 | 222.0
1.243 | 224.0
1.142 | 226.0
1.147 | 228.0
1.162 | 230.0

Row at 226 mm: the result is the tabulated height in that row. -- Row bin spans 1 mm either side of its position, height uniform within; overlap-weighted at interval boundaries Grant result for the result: 1.142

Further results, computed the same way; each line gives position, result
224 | 1.243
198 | 1.092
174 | 1.369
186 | 1.138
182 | 1.19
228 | 1.147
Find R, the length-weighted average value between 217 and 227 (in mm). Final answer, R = 1.21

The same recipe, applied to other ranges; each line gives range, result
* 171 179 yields 1.29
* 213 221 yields 1.15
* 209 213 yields 0.816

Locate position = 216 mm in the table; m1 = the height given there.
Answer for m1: 1.143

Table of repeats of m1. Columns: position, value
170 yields 1.287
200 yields 1.132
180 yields 1.264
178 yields 1.247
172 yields 1.244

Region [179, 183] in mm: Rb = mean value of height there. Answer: 1.23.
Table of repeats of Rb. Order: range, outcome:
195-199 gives 1.08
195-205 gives 1.11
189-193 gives 1.07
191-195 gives 1.11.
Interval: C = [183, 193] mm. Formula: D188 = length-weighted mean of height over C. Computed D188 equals 1.09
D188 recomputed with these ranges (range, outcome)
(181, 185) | 1.13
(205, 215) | 0.886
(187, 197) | 1.1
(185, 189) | 1.13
